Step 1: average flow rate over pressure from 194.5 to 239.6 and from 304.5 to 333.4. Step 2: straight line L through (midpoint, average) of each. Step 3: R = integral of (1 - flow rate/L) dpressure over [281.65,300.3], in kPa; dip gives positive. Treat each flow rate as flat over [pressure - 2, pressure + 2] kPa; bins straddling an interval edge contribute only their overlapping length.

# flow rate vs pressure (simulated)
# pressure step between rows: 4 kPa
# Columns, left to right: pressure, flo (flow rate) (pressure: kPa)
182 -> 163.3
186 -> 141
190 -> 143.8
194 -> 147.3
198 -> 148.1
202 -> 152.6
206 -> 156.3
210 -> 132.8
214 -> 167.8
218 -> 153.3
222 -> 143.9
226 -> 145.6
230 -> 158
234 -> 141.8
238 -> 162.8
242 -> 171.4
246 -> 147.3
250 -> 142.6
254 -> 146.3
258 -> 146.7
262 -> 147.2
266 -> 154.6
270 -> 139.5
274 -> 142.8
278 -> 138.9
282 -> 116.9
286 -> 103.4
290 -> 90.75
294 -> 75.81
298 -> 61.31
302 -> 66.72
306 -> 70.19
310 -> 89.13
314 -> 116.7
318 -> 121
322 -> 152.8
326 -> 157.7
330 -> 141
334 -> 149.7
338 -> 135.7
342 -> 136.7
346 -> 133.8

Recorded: 6.3 kPa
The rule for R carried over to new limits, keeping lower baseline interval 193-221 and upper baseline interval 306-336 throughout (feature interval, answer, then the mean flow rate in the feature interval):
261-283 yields -0.4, 141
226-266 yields -2.3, 151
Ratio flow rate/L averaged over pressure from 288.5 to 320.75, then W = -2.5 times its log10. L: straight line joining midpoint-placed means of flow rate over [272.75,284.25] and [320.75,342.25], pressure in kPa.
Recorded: 0.50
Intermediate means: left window 132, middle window 87.9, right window 146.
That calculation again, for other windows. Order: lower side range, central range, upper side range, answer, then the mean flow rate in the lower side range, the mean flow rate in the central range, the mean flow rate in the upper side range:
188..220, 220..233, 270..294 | -0.06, 150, 149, 117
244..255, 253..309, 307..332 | 0.22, 145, 113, 127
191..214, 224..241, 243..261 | -0.04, 149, 153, 147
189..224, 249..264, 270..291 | -0.12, 150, 146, 122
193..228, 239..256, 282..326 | -0.18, 150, 153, 98.6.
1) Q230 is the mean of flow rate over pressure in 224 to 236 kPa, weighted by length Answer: 148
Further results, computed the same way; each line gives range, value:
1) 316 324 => 137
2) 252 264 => 147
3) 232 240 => 152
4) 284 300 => 82.8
